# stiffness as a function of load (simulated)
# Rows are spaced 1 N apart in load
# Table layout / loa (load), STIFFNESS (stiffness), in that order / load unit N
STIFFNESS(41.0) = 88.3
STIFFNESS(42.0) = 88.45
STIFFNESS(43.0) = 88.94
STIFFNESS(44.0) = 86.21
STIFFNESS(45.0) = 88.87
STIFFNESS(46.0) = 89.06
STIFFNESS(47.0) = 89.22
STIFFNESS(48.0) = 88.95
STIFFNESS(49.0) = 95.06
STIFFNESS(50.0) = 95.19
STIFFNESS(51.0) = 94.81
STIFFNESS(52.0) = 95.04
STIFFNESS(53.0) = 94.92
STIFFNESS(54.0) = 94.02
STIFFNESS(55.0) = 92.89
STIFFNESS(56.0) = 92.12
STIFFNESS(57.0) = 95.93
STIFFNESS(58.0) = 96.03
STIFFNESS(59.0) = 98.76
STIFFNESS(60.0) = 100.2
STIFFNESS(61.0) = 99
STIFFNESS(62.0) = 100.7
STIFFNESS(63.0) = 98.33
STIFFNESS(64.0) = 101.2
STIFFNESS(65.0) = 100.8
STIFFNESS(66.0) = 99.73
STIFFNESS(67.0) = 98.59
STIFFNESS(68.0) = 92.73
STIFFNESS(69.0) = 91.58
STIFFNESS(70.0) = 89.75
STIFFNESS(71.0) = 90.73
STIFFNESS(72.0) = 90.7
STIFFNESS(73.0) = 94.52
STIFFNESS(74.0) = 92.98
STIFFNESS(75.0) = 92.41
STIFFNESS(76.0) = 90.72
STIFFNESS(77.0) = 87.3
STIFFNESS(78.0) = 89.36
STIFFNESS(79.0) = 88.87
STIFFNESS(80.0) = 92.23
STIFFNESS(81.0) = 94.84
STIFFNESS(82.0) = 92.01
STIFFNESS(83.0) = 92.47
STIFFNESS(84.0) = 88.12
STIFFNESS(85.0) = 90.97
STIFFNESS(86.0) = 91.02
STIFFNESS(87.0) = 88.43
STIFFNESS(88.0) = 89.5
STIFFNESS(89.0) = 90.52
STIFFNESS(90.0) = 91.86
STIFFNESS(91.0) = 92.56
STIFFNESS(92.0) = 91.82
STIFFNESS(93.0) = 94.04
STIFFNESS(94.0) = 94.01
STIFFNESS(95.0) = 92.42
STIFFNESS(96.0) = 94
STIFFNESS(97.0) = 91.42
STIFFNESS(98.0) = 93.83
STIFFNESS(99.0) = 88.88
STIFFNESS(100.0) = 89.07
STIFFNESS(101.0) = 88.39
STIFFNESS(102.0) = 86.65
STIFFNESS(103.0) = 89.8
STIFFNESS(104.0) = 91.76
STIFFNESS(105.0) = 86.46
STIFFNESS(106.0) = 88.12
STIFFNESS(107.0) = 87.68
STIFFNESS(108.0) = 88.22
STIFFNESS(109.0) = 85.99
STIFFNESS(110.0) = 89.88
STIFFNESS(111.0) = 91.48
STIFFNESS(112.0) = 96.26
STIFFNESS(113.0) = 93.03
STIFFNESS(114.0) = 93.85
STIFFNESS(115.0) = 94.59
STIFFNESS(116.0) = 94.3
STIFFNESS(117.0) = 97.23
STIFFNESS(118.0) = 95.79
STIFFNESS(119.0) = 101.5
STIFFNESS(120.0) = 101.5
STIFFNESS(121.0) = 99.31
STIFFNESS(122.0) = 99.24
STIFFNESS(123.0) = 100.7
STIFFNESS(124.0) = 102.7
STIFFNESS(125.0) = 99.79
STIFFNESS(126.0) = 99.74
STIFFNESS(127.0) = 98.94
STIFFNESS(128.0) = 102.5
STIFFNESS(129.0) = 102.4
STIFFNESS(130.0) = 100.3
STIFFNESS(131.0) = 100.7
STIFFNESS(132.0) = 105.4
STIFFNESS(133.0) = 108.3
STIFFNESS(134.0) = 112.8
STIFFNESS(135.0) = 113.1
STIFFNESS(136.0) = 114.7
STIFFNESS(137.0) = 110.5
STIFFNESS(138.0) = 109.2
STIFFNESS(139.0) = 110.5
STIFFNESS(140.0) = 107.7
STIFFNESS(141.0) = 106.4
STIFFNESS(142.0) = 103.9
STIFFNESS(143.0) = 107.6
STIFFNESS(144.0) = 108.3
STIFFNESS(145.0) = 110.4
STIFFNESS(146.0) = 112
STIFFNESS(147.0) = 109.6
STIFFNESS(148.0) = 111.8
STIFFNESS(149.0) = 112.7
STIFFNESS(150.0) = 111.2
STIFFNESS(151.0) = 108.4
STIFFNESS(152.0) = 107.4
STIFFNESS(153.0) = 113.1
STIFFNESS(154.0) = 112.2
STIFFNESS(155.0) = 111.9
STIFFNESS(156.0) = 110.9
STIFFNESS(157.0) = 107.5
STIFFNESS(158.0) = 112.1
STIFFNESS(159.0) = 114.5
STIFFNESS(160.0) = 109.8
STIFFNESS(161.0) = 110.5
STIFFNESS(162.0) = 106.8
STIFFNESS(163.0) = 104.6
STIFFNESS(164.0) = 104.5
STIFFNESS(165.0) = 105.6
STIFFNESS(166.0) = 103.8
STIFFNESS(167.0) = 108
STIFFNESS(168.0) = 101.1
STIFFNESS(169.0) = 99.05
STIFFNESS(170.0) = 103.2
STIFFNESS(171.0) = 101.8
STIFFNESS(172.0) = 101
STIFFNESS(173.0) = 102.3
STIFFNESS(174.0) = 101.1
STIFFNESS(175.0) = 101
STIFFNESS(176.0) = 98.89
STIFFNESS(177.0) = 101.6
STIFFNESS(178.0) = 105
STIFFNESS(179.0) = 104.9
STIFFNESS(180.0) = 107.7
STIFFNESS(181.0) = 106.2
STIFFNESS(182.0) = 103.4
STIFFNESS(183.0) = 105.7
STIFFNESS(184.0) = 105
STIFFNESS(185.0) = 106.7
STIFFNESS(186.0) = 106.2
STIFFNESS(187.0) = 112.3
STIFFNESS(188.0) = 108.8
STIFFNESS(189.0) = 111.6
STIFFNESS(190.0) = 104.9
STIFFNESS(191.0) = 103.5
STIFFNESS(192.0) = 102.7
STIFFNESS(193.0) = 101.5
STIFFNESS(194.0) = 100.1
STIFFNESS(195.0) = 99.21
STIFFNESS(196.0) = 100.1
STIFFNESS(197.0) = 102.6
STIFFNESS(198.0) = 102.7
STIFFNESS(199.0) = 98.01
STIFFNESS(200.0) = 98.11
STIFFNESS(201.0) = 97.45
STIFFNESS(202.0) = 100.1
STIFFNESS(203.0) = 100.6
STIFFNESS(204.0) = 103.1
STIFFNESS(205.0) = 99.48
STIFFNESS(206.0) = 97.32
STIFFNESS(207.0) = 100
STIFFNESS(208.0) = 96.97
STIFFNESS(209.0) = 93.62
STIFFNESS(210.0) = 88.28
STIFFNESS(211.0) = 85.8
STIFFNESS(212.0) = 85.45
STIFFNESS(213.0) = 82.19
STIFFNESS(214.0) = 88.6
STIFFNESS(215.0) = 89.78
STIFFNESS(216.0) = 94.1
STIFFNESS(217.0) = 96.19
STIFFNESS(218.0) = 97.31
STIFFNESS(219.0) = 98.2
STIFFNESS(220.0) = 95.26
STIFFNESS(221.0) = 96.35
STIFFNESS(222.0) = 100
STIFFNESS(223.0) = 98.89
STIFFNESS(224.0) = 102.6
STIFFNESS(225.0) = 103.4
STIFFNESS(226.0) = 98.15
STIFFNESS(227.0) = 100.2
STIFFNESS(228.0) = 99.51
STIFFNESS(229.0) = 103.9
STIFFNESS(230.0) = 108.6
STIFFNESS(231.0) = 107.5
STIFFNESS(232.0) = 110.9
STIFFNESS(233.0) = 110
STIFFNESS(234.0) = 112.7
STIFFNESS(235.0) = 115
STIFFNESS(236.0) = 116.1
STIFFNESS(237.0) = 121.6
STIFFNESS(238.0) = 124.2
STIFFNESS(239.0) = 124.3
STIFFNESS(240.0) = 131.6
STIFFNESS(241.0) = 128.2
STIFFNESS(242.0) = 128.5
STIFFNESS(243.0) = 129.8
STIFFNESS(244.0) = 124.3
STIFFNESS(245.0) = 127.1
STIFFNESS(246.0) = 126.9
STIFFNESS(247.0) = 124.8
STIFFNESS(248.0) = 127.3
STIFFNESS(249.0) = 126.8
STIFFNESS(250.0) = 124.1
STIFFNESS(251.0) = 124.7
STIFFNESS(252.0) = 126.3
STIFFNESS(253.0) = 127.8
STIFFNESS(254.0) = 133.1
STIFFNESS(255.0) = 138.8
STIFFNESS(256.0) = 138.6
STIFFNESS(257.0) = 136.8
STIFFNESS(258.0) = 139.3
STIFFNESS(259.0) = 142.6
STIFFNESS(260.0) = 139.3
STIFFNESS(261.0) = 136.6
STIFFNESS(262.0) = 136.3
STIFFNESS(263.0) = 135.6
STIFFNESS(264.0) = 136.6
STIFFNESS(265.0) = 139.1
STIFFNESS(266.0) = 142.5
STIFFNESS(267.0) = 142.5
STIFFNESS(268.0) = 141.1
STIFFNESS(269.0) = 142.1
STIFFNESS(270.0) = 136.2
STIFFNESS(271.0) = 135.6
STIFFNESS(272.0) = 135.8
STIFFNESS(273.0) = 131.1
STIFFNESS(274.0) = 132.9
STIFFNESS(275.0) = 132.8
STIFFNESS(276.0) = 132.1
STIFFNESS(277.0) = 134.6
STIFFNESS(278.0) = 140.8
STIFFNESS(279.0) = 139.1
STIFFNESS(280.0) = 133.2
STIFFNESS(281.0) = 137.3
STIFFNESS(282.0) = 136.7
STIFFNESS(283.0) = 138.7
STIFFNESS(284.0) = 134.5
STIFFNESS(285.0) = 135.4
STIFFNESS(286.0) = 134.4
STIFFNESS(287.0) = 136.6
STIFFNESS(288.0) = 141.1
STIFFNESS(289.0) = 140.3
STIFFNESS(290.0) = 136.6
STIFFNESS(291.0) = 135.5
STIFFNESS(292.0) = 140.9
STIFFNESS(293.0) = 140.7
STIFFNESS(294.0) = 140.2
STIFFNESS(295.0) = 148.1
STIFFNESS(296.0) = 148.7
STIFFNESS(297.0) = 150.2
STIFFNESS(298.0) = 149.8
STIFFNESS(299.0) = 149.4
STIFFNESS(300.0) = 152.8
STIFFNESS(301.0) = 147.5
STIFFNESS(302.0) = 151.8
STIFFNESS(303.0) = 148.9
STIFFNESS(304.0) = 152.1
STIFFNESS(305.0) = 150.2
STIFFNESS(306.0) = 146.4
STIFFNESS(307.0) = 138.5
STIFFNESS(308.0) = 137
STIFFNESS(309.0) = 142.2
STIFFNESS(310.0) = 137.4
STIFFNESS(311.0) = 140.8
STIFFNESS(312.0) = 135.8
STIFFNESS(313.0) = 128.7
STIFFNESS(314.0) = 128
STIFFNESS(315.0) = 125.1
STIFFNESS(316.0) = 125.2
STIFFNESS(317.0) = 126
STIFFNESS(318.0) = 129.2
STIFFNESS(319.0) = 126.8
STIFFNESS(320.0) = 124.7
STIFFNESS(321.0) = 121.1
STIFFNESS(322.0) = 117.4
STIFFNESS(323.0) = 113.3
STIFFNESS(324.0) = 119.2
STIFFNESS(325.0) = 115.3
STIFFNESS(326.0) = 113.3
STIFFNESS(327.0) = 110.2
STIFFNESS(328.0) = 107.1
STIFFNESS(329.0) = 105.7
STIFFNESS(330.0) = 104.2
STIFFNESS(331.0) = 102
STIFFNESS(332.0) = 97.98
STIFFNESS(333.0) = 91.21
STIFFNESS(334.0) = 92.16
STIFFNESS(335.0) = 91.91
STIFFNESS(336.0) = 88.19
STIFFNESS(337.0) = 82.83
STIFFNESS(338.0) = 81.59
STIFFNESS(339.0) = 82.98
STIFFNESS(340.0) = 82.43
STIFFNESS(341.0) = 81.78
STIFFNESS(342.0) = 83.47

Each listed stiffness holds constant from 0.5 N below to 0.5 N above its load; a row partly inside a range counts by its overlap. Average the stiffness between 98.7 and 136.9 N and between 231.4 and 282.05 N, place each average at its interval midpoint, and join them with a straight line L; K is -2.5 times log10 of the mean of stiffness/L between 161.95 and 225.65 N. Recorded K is 0.15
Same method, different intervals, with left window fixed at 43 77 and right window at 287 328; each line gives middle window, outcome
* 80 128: 0.093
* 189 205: 0.156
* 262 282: -0.061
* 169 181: 0.107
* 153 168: 0.021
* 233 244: 0.011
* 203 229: 0.244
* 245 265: -0.052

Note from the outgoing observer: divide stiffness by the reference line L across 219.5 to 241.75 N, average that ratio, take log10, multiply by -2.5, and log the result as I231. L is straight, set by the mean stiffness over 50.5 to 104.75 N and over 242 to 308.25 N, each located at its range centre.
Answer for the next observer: 0.17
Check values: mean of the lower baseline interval 93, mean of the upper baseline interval 138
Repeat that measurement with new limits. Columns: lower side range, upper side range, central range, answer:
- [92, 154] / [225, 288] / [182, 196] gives 0.091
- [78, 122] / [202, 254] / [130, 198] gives -0.068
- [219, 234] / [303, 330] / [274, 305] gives -0.177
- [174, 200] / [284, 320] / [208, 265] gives 0.044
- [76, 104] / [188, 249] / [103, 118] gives 0.021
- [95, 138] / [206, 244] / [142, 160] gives -0.114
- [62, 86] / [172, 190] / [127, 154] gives -0.081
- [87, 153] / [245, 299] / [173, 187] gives 0.096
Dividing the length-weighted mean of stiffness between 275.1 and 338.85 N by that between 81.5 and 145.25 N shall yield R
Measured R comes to 1.3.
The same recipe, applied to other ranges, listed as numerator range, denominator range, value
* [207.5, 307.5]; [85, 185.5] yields 1.25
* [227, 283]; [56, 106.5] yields 1.39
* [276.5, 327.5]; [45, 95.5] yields 1.46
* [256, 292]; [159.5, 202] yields 1.32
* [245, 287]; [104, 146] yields 1.34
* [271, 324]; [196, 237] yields 1.37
